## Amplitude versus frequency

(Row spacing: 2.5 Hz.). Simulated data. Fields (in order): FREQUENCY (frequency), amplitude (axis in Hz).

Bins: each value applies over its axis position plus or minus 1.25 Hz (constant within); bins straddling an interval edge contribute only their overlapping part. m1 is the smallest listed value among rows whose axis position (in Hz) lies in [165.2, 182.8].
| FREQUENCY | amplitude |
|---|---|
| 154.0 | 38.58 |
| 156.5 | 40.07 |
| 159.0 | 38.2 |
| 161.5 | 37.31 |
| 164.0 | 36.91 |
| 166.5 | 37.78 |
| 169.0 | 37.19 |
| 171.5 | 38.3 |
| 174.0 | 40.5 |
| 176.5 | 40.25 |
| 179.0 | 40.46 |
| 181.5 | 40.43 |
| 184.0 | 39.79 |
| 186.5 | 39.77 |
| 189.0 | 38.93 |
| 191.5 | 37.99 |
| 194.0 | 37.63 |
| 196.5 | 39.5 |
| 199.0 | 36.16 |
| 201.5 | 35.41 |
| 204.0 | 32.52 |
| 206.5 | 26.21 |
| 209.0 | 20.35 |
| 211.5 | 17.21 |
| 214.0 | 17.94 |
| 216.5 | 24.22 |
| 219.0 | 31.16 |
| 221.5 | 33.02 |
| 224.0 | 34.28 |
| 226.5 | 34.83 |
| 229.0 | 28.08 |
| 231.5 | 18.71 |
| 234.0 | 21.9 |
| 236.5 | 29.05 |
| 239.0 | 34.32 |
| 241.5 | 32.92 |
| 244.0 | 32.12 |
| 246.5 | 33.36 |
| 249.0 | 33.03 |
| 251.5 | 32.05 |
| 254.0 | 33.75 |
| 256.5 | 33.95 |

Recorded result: 37.19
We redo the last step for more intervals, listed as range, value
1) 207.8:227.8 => 17.21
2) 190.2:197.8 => 37.63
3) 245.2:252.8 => 32.05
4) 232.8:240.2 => 21.9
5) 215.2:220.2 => 24.22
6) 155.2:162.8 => 37.31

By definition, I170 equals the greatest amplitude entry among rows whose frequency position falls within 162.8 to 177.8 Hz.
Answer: 40.5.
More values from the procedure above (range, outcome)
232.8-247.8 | 34.32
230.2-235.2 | 21.9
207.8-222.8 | 33.02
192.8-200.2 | 39.5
